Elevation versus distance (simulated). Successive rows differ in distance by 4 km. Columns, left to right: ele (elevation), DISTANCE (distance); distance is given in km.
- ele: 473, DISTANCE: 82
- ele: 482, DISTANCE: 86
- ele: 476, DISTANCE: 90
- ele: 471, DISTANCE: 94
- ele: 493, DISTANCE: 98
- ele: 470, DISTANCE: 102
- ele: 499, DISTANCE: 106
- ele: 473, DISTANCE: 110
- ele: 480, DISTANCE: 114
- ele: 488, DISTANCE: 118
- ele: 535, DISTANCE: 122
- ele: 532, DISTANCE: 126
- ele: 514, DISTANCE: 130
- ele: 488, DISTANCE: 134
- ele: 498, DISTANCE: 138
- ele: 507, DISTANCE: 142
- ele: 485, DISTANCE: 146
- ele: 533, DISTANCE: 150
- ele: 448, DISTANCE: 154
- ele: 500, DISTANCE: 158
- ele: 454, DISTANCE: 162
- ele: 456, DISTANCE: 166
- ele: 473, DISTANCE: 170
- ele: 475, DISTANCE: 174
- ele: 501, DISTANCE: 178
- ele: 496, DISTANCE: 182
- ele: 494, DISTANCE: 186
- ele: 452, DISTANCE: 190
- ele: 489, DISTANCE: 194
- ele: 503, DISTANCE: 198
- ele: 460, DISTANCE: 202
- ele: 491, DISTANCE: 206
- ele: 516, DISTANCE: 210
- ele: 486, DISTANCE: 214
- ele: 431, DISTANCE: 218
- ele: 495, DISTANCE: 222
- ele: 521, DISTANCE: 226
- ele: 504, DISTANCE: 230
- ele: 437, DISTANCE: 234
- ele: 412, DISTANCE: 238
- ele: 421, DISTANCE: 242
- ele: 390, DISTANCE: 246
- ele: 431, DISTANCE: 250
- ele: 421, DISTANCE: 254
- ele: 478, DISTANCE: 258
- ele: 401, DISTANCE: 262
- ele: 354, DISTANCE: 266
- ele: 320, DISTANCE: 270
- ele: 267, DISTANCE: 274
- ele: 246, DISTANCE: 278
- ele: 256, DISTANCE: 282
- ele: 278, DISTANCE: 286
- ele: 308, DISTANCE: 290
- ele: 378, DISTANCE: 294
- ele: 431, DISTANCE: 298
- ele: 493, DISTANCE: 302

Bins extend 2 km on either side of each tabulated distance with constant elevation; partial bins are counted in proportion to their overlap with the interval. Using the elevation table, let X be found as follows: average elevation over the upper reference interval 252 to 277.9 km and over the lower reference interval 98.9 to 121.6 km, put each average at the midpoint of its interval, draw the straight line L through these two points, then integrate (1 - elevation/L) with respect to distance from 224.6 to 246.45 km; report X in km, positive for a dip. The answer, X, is -3.5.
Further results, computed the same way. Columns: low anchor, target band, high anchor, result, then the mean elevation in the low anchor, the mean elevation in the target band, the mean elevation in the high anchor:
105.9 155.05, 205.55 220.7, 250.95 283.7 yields -2.7 km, 499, 481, 346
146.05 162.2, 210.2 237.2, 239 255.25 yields -2.8 km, 487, 478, 415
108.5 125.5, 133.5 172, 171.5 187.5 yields 0.8 km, 498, 484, 491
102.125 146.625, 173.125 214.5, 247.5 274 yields -4.1 km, 499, 488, 391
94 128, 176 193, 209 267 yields -0.7 km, 495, 486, 447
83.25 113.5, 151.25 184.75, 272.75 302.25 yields -4.3 km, 480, 477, 324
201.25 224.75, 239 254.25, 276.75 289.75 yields -1.5 km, 482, 415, 267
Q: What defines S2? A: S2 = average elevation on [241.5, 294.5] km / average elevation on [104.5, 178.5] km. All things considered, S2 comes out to 0.71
